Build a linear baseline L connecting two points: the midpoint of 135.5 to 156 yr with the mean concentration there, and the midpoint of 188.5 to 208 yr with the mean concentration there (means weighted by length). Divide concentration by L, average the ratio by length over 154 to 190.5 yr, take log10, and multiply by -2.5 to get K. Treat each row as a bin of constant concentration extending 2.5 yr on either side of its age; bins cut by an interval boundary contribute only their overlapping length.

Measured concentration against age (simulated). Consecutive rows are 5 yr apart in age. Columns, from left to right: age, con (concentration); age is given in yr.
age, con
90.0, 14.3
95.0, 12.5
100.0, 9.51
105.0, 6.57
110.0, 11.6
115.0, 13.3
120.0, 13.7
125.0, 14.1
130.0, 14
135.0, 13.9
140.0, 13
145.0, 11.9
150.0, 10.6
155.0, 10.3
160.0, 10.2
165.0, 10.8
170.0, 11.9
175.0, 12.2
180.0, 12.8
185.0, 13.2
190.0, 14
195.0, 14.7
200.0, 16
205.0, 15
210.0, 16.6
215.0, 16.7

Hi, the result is 0.13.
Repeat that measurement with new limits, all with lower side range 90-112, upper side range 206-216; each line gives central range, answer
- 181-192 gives 0.12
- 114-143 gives -0.15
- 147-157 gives 0.25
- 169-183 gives 0.17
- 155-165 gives 0.30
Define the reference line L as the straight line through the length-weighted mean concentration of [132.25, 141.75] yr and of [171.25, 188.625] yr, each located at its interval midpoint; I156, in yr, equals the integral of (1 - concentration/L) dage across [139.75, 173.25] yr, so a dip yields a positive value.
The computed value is 5.13 yr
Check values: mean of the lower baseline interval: 13.5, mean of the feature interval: 11.1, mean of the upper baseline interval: 12.8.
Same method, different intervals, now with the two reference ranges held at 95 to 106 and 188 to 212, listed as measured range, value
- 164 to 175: 1.5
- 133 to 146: -1.6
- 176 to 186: 0.9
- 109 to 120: -3.0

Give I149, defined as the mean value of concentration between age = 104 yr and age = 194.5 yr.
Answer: 12.3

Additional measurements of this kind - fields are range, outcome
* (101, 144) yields 12.4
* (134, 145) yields 13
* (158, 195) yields 12.4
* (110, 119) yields 12.9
